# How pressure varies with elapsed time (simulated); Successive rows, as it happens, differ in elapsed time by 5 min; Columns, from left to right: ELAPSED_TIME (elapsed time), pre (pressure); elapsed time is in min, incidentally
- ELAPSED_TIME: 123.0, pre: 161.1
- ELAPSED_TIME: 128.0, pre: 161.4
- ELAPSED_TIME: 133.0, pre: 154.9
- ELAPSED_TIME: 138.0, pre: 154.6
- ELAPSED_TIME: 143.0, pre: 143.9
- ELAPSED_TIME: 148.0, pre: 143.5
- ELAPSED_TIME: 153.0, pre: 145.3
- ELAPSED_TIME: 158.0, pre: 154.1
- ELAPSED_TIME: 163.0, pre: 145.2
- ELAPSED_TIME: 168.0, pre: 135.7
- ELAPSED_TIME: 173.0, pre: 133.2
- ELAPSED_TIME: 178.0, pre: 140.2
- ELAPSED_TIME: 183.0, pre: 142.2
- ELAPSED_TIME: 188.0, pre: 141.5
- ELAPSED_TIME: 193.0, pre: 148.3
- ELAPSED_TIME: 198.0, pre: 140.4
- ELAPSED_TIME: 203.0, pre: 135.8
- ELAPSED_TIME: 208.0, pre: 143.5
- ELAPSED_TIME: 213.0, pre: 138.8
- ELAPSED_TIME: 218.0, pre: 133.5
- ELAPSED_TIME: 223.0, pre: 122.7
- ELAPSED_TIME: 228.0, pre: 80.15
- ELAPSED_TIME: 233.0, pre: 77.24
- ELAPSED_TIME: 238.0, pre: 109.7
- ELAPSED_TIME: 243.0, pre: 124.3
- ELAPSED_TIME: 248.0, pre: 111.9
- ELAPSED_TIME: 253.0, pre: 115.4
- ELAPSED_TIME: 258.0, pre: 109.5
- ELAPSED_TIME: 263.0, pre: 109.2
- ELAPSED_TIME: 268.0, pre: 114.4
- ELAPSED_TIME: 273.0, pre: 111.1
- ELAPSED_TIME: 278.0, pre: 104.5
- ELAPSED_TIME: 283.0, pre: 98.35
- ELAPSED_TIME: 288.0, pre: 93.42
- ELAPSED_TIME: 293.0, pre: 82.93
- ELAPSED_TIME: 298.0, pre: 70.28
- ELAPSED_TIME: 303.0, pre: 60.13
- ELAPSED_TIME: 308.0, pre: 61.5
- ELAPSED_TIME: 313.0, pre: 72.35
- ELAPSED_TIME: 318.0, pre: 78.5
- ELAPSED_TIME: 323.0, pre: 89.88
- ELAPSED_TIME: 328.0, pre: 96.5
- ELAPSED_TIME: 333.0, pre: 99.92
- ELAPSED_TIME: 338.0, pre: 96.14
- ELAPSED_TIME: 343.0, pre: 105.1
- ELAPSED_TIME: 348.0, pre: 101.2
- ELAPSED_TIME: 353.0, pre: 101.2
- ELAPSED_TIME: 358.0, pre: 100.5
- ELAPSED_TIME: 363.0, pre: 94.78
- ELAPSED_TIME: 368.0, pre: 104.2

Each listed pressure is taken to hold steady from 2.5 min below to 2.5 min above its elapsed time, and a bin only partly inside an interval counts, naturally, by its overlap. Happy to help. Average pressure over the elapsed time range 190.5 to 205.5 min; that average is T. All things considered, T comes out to 142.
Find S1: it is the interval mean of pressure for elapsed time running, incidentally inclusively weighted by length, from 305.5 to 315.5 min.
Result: 66.9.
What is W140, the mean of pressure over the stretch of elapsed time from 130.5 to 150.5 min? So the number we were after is 149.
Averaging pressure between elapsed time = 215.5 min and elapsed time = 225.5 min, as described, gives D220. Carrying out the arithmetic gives 128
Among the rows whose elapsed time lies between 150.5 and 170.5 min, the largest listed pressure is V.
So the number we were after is 154.1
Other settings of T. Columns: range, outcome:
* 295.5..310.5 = 64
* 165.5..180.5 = 136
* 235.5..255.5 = 115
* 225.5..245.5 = 97.8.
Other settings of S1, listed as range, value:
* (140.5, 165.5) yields 146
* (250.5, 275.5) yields 112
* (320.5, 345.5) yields 97.5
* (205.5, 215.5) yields 141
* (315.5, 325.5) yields 84.2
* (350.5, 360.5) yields 101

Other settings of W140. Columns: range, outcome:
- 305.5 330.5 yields 79.7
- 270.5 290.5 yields 102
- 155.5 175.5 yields 142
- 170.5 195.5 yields 141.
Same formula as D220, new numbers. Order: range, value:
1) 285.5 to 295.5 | 88.2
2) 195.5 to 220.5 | 138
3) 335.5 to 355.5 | 101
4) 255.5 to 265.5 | 109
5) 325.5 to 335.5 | 98.2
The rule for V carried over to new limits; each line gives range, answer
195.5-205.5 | 140.4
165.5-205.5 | 148.3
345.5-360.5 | 101.2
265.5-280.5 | 114.4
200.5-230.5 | 143.5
